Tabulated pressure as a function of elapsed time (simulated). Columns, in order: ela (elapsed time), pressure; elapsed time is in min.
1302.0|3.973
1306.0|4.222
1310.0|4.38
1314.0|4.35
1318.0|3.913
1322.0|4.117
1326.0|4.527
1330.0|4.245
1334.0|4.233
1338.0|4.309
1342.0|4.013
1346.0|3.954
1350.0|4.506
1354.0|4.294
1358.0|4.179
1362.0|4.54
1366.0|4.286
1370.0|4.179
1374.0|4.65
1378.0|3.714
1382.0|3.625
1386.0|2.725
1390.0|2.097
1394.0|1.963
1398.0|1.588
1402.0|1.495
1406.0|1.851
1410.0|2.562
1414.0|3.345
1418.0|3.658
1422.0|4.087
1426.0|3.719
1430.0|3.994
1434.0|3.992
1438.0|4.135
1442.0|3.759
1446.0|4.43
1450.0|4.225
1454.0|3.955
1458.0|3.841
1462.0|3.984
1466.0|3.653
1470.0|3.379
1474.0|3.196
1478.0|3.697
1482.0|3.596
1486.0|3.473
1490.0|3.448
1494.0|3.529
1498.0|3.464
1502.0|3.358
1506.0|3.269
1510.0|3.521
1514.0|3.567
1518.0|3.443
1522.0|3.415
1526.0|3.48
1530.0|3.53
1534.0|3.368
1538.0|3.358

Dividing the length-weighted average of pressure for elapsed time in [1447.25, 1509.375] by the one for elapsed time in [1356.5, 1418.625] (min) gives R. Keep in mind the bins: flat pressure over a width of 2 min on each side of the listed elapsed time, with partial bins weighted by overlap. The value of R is 1.2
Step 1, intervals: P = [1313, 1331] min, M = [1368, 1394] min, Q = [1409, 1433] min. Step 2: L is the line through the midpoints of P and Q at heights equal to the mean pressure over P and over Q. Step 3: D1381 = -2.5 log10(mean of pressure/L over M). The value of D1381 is 0.15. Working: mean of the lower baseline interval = 4.22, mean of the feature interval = 3.38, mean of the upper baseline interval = 3.62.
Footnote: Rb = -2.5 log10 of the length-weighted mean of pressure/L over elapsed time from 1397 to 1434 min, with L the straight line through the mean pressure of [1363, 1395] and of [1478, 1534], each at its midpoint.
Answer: 0.16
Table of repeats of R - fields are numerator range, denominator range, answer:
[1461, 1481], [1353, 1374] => 0.82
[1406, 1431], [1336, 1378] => 0.80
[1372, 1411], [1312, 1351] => 0.62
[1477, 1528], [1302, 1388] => 0.84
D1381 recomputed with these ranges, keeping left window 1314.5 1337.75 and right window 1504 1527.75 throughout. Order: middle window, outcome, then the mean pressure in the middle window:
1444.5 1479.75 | -0.04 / 3.81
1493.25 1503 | 0.02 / 3.45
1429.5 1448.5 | -0.09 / 4.07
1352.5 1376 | -0.07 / 4.36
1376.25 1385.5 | 0.14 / 3.52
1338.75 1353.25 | -0.01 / 4.18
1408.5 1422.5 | 0.15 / 3.37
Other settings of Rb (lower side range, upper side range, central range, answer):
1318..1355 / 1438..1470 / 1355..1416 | 0.296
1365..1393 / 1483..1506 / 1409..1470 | -0.103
